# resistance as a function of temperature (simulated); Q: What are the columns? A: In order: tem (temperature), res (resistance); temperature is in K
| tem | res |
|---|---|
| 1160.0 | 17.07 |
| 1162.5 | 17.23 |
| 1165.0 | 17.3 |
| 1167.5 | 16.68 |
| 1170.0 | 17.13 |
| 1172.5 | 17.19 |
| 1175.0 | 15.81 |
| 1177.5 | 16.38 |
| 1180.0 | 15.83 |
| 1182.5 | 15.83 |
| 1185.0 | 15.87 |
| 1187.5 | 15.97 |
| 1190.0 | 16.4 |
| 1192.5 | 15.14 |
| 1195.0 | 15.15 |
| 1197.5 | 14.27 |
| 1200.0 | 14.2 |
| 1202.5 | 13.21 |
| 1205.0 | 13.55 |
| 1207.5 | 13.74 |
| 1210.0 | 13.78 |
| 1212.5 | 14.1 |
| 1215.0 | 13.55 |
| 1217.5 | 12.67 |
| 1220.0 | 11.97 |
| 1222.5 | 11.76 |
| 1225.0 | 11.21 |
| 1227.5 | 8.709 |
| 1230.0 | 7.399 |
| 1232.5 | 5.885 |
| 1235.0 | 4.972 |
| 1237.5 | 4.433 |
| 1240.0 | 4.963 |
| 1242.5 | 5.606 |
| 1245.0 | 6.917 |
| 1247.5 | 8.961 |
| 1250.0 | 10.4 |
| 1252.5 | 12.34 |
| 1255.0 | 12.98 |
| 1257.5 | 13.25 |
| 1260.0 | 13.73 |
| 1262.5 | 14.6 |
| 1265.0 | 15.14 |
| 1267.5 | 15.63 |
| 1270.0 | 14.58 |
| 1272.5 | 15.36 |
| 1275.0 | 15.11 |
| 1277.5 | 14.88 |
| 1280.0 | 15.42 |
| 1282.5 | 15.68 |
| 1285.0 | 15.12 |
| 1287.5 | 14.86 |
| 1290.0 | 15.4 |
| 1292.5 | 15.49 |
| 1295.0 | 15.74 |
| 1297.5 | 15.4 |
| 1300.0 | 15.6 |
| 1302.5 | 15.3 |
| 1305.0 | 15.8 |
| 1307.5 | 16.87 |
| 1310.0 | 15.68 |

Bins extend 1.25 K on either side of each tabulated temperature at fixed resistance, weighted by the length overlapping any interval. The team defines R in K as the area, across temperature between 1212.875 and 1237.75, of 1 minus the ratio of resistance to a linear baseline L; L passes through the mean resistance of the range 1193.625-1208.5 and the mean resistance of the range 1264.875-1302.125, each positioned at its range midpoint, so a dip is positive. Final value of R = 8.2 K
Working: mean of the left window 14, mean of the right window 15.3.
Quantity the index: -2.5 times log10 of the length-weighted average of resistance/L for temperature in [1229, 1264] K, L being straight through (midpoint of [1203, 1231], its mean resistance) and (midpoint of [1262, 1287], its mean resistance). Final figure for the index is 0.46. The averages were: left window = 12.1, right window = 15.2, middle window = 9.09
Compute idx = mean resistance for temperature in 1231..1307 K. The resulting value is 12.7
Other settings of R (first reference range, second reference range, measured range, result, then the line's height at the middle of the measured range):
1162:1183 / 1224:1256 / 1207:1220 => -2.3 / 11.4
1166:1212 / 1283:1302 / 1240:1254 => 6.2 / 15.4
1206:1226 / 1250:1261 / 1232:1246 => 8.1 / 12.8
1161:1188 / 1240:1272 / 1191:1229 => 3.6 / 14.5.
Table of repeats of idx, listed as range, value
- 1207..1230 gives 12.1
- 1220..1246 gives 7.42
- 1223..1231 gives 9.41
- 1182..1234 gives 13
